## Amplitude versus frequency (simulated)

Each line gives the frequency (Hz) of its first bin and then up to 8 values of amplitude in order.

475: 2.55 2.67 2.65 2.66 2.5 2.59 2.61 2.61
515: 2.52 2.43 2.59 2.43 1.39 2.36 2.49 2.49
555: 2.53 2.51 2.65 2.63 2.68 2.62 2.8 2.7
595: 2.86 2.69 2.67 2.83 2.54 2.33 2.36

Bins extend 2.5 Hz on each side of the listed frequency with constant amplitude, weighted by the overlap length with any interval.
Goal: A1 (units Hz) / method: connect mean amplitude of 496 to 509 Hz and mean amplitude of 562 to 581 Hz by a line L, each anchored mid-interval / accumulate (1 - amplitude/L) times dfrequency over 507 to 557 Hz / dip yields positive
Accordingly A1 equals 4.4 Hz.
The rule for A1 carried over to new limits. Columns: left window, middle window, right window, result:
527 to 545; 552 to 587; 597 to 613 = -3.0 Hz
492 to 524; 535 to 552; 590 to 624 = 1.9 Hz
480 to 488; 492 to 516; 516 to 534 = -0.4 Hz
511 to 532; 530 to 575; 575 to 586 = 3.5 Hz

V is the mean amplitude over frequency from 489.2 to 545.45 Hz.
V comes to 2.42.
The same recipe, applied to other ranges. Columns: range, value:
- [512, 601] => 2.52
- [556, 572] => 2.59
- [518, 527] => 2.51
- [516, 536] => 2.29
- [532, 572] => 2.38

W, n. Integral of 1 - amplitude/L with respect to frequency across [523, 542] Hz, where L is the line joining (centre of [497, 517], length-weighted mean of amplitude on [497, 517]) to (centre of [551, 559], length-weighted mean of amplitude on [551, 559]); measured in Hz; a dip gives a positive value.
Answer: 2.8 Hz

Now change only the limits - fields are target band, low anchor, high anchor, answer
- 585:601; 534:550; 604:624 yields -1.9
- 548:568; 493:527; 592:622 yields 0.4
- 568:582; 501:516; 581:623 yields 0.0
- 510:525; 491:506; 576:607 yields 0.5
